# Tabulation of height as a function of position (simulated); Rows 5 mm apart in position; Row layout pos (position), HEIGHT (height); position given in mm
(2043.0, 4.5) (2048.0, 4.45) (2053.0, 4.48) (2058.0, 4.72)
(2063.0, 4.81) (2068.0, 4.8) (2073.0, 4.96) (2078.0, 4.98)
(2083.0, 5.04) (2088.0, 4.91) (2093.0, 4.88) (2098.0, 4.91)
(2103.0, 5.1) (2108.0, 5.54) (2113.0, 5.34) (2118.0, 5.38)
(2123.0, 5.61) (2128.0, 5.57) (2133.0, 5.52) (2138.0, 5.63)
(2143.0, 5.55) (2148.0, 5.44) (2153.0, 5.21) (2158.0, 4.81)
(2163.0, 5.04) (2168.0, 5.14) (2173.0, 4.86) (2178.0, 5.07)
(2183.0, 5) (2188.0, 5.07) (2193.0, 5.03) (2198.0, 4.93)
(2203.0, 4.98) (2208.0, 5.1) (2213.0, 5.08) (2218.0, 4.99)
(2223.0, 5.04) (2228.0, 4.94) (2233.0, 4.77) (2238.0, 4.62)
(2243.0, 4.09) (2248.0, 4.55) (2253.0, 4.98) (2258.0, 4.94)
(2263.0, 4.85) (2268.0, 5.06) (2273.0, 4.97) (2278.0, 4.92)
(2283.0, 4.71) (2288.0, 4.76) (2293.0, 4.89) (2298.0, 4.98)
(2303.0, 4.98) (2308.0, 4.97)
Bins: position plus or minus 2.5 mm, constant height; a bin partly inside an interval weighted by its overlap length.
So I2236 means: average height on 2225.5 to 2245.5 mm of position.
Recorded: 4.61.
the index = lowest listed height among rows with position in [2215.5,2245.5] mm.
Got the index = 4.09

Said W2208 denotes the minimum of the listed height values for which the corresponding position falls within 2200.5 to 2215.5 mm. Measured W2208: 4.98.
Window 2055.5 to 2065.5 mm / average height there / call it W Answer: 4.76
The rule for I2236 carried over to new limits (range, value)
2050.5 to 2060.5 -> 4.6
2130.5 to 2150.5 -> 5.54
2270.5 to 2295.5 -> 4.85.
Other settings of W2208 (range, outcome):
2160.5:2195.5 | 4.86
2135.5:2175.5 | 4.81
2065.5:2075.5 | 4.8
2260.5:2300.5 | 4.71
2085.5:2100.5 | 4.88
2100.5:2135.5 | 5.1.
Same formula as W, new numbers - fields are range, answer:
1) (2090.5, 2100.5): 4.9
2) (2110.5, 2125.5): 5.44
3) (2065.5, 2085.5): 4.95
